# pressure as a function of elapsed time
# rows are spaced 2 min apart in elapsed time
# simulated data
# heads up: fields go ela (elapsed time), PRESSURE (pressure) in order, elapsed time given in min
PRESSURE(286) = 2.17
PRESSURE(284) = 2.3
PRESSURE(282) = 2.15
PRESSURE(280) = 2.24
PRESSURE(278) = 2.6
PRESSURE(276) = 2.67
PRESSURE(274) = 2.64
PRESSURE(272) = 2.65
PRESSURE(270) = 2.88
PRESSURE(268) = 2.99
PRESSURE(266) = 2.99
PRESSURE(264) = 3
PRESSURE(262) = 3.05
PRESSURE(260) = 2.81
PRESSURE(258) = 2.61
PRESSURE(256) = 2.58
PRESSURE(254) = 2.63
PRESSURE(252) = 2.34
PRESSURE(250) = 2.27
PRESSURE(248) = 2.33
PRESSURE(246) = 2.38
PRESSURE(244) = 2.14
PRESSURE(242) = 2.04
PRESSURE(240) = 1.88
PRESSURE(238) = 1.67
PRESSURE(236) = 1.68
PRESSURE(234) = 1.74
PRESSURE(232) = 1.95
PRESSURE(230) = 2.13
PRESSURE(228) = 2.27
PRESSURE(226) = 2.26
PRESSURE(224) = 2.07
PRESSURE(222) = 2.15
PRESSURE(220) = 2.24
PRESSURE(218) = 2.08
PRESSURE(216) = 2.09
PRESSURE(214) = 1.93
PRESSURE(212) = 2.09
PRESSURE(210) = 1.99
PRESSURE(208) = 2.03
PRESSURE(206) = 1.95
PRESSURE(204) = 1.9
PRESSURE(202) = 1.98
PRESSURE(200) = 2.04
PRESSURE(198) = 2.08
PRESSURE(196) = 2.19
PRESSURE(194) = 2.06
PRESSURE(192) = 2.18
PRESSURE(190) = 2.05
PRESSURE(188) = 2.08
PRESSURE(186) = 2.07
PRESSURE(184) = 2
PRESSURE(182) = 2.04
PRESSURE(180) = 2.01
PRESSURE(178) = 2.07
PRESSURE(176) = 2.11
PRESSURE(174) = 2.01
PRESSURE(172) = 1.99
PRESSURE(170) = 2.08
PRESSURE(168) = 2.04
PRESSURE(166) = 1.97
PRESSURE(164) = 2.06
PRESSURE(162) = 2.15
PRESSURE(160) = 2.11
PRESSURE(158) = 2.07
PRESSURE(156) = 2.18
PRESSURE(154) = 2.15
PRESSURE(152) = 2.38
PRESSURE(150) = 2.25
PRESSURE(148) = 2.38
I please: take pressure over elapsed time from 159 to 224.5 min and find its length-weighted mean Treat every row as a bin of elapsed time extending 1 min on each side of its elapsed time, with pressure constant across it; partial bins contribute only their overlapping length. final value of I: 2.06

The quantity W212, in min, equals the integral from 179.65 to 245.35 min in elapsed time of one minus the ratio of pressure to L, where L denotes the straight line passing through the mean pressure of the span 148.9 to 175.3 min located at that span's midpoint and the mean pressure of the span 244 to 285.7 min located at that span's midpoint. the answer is 8.6 min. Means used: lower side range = 2.11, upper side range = 2.59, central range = 2.03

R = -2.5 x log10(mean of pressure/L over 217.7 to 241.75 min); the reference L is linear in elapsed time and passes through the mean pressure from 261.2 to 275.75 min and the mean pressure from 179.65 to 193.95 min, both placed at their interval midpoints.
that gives 0.23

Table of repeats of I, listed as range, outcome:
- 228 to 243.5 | 1.9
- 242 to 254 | 2.3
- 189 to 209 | 2.05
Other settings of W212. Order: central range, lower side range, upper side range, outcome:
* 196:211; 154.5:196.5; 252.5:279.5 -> 1.8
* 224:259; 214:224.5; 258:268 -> 5.0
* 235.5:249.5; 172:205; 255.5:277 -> 3.0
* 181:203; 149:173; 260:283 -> 2.1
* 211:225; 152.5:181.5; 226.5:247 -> -0.5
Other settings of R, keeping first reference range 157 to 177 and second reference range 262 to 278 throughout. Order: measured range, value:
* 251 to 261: 0.05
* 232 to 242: 0.40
